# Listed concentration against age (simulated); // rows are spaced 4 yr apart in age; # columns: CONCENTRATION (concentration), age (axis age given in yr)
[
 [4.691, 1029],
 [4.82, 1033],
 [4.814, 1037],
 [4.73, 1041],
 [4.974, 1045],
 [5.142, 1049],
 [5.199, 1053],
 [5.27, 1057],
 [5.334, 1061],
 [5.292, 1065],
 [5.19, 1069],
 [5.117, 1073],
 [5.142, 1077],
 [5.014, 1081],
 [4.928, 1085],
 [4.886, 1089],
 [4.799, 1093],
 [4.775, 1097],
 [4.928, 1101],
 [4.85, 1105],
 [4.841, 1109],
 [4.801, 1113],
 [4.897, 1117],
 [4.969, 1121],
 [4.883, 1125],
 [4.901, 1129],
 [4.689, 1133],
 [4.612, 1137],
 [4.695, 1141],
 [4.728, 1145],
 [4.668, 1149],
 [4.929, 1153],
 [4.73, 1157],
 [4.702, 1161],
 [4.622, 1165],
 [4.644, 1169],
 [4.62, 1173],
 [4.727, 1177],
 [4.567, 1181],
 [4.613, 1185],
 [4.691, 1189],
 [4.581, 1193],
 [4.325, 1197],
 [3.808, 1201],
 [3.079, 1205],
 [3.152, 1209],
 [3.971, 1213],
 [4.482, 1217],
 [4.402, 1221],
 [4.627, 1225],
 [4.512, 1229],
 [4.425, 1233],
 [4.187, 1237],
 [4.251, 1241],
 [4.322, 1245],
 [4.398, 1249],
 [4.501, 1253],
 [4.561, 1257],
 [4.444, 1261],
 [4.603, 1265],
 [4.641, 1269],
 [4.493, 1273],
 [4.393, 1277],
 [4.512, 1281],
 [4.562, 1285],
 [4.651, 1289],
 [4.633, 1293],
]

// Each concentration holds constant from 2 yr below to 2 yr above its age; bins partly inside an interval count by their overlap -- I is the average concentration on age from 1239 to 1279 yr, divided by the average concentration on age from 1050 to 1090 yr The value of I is 0.87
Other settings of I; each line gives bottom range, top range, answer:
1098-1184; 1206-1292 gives 0.92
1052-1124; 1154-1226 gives 0.87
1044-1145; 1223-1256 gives 0.89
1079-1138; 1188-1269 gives 0.88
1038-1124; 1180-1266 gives 0.86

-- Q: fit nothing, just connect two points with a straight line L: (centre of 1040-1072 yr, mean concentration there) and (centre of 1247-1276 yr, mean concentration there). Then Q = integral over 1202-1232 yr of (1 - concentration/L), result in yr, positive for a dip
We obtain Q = 4.0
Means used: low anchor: 5.15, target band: 4.04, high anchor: 4.52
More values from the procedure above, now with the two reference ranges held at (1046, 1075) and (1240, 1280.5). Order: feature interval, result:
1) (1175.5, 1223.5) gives 5.09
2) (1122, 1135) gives 0.32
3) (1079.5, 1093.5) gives 0.55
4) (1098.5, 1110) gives 0.40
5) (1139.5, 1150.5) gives 0.45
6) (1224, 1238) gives 0.41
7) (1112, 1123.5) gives 0.24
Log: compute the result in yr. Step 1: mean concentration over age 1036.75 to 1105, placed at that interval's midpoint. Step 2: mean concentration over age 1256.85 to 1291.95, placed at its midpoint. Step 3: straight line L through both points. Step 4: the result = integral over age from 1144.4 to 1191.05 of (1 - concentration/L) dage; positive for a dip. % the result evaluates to 1.1 yr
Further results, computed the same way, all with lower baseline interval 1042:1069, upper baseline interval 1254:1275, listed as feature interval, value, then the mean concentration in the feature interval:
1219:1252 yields 1.71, 4.39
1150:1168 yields 0.49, 4.74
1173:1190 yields 0.55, 4.64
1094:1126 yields 0.97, 4.87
